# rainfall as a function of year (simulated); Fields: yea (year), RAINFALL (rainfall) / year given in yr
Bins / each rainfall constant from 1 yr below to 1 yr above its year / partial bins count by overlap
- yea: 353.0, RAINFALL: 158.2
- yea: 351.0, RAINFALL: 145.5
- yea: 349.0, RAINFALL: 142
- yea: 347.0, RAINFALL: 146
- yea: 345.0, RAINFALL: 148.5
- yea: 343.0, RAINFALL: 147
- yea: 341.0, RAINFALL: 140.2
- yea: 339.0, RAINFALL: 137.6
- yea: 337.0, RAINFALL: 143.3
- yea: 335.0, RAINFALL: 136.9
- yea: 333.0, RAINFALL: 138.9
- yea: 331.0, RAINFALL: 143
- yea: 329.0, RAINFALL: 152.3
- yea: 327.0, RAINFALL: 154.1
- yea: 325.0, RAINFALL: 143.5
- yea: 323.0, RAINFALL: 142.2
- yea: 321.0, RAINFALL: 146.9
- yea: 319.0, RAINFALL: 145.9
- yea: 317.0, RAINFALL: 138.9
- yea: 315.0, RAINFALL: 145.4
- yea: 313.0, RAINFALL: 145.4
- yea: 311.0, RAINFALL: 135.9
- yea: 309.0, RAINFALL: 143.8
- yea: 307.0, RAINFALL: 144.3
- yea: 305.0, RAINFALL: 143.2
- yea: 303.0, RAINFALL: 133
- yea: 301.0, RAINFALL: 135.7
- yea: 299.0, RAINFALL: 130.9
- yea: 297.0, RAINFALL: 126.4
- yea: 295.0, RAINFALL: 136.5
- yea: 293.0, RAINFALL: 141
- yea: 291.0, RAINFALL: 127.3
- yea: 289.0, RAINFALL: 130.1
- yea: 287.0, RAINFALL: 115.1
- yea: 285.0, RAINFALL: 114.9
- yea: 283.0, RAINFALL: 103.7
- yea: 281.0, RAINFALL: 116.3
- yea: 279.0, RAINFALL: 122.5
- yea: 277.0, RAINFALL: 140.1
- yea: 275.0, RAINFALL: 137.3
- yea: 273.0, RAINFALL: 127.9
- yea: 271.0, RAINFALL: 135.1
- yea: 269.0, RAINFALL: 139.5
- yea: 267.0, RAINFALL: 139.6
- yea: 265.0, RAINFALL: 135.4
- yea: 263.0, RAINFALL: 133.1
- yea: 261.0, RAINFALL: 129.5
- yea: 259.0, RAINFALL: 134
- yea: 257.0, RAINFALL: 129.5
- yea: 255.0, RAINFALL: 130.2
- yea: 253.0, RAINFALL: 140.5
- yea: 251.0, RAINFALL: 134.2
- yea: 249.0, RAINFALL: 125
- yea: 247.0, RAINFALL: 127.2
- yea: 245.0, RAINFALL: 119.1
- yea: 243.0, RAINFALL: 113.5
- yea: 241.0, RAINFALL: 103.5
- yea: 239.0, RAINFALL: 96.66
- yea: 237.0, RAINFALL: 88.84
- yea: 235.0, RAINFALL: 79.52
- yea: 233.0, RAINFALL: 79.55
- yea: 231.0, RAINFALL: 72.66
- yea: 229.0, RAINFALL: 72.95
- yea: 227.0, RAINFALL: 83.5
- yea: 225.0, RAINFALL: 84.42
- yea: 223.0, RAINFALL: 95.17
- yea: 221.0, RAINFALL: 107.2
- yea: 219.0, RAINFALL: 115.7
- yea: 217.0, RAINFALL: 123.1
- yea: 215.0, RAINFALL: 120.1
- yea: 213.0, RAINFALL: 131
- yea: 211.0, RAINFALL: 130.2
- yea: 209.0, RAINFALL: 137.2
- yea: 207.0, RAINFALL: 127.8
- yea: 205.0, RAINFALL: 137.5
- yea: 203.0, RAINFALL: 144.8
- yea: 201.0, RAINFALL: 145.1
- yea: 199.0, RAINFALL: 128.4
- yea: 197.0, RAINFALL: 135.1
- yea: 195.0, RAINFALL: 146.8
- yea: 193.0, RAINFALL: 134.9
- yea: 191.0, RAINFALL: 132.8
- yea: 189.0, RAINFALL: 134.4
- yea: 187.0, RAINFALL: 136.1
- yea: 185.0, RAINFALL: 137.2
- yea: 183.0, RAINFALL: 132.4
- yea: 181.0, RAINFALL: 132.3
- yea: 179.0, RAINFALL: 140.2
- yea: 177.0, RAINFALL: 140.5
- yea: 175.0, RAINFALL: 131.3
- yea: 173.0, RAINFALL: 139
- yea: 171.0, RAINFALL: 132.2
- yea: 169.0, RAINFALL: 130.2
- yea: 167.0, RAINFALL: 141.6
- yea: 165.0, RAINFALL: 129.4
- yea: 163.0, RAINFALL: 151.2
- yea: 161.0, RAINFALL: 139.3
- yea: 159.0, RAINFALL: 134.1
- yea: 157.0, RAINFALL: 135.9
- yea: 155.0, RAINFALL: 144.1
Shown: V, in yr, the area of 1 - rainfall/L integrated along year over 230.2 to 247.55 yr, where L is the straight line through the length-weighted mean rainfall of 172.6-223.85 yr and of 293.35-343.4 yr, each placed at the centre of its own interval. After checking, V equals 4.8 yr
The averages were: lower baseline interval 131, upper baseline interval 141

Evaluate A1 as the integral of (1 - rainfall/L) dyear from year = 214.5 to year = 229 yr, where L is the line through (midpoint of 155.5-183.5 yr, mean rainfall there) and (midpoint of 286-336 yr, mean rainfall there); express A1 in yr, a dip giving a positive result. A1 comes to 3.8 yr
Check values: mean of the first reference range 137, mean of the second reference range 139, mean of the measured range 101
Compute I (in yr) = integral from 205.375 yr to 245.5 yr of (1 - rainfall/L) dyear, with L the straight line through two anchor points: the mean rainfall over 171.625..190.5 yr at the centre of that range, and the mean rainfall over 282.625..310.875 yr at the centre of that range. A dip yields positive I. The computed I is 8.9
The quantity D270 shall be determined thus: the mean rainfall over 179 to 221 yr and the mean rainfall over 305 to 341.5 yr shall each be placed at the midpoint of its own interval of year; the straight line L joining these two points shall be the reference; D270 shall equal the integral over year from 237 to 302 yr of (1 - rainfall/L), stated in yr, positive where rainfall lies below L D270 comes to 5.7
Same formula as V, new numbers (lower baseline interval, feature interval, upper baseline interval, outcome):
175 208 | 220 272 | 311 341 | 9.99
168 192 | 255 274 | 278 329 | 0.19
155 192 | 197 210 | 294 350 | 0.07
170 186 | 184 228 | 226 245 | -4.80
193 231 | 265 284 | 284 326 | 0.20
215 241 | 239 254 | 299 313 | -2.48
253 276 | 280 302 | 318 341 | 2.05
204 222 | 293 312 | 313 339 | 0.45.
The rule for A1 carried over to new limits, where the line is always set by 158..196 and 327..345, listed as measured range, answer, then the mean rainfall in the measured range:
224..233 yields 3.9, 78.5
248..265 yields 0.9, 132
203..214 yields 0.3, 134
